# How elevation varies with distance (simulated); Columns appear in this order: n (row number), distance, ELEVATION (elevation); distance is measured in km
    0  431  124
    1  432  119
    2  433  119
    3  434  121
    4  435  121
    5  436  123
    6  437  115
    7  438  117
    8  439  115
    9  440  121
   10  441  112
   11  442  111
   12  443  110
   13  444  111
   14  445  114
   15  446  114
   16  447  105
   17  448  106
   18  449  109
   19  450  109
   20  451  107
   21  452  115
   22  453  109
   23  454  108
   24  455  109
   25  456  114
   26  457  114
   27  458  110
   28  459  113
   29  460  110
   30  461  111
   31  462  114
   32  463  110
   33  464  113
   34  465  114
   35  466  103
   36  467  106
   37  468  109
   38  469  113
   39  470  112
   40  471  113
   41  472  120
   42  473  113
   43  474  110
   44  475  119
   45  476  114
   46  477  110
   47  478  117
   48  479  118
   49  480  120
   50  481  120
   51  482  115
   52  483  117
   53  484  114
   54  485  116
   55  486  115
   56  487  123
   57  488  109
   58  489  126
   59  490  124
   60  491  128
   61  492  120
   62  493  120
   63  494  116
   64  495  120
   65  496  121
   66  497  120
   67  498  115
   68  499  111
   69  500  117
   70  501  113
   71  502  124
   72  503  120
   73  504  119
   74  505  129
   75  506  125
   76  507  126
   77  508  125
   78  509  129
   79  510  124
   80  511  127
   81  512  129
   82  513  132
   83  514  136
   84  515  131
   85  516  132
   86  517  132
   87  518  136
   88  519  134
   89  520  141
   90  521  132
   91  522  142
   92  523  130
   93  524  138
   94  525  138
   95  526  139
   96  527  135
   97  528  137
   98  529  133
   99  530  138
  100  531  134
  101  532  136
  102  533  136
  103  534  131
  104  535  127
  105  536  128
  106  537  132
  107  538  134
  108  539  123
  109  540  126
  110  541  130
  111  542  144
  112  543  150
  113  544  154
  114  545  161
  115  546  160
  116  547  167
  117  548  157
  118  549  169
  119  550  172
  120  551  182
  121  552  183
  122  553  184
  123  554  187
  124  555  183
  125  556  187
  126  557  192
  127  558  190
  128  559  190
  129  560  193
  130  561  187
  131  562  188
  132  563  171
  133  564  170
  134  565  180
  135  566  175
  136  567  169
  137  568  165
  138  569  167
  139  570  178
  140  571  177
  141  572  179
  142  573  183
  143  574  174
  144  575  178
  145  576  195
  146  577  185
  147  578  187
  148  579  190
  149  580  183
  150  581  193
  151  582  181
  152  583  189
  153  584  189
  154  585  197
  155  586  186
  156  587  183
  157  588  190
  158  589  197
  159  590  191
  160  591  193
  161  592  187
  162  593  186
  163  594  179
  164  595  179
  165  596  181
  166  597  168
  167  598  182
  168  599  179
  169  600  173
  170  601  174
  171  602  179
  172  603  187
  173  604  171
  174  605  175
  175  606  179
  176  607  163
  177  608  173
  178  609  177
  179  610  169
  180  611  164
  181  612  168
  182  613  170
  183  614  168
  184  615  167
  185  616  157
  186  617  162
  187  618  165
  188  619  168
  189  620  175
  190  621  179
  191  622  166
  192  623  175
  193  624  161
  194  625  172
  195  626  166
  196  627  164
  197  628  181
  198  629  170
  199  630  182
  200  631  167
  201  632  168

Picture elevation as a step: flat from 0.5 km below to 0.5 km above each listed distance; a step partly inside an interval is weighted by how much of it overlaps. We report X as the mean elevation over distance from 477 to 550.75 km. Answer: 130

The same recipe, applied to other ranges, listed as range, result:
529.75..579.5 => 166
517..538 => 135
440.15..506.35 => 115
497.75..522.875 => 127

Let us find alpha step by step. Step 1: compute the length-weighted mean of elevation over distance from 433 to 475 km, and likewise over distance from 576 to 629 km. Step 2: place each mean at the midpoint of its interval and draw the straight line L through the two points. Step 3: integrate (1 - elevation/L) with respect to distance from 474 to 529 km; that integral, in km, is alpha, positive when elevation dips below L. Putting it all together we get 3.7 km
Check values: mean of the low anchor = 112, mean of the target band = 124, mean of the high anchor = 177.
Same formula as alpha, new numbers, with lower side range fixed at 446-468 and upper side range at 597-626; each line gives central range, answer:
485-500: 0.6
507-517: 0.2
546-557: -2.2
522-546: 0.6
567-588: -3.3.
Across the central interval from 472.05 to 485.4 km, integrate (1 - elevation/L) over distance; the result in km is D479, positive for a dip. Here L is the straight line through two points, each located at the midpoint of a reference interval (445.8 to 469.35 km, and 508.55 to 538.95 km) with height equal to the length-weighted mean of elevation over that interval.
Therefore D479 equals 0.2 km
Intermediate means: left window 110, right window 133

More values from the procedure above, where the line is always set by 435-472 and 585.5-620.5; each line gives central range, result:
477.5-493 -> 0.83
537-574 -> -3.14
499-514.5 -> 1.18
